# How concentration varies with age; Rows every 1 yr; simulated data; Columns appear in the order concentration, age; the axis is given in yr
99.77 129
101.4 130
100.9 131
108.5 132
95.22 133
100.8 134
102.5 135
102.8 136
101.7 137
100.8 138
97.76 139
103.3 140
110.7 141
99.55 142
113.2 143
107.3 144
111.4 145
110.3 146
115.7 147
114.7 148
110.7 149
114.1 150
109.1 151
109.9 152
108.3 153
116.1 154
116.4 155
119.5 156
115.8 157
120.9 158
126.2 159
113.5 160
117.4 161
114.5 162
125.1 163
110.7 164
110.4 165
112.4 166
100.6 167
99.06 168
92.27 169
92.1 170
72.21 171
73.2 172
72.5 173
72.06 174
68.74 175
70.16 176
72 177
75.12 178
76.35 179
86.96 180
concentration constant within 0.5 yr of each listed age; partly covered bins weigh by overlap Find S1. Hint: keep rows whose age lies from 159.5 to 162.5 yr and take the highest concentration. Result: 117.4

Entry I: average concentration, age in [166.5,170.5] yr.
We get 96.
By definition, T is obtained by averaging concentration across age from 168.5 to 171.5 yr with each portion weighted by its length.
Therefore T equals 85.5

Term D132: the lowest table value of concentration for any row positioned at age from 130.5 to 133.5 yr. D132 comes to 95.22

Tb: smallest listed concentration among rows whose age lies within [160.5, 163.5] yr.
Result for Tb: 114.5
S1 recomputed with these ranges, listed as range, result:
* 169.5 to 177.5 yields 92.1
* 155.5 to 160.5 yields 126.2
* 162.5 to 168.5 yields 125.1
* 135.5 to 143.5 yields 113.2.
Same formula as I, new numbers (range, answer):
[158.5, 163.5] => 119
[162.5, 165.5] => 115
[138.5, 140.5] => 101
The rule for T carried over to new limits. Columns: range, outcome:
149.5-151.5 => 112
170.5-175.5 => 71.7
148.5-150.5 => 112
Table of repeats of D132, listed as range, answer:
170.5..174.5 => 72.06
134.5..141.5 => 97.76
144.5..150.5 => 110.3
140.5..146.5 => 99.55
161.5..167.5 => 100.6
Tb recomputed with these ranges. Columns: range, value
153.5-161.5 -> 113.5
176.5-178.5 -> 72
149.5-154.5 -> 108.3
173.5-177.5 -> 68.74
